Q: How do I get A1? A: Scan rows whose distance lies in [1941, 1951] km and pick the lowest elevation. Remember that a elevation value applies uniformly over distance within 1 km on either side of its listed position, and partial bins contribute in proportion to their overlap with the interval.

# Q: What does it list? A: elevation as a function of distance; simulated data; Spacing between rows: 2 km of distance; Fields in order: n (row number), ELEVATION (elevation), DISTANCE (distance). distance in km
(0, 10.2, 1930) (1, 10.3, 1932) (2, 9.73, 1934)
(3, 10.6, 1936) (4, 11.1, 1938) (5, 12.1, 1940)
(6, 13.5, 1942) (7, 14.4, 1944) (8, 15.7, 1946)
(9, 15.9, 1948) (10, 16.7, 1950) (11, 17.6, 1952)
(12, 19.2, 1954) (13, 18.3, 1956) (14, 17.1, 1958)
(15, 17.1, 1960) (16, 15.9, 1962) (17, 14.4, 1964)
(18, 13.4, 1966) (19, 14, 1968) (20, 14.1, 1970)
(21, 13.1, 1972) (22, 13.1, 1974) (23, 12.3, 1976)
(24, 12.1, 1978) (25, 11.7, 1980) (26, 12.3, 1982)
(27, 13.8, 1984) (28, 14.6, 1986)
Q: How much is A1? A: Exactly 13.5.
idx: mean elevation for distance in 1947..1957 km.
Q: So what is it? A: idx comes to 17.5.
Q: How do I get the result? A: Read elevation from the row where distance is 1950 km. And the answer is 16.7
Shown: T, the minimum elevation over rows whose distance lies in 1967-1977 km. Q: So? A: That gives 12.3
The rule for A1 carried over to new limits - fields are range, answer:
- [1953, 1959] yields 17.1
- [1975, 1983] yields 11.7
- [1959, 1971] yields 13.4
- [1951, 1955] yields 17.6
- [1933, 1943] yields 9.73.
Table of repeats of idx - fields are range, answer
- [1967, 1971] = 14.1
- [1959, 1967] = 15.2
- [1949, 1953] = 17.1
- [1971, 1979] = 12.7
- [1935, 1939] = 10.8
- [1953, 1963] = 17.5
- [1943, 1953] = 16.1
